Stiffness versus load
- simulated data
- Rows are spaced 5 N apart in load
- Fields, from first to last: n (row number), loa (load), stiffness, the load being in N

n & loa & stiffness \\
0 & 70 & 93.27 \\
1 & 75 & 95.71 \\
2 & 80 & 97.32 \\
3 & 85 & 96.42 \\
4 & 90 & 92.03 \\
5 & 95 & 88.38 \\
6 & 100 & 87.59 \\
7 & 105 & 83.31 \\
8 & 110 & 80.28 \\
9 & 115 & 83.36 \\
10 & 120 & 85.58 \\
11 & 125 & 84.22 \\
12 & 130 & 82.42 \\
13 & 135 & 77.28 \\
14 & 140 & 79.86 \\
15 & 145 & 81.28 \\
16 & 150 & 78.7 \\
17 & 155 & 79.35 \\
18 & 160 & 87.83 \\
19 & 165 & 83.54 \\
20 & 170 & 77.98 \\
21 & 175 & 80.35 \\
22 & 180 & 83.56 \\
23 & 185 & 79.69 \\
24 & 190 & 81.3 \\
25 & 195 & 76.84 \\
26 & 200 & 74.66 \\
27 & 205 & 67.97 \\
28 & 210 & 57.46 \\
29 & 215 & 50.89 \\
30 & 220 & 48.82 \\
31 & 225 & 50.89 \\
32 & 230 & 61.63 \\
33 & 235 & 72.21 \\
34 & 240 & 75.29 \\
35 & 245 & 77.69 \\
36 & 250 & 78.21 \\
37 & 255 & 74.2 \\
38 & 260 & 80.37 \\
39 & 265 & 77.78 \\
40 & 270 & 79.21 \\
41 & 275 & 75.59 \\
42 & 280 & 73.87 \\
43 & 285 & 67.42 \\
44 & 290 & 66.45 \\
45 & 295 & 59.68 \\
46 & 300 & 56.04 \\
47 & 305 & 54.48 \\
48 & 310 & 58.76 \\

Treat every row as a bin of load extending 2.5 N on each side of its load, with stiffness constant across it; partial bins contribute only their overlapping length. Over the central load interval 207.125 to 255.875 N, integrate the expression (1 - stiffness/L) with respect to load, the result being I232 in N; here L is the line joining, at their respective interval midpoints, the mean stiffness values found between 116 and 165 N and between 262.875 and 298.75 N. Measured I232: 6.6 N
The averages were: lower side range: 82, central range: 64.4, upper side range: 70.8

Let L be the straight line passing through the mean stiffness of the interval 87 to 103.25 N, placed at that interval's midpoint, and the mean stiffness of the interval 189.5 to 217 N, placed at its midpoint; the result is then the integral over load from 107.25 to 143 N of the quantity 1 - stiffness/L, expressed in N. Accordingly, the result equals 0.6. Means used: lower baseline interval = 89.3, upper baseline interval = 67.5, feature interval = 81.9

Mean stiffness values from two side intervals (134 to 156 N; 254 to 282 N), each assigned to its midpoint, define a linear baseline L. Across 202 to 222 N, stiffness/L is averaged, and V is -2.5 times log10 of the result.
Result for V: 0.34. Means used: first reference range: 79.4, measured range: 56.9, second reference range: 77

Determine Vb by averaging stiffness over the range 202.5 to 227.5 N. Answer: 55.2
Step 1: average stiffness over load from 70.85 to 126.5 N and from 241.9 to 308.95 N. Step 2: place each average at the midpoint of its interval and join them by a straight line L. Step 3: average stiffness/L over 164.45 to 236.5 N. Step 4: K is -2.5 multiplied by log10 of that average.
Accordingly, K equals 0.13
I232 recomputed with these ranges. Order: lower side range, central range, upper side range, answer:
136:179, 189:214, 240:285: 2.96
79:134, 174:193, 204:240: -3.52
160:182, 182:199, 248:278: 0.44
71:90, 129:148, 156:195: 1.54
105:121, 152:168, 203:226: -3.02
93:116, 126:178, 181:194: 0.77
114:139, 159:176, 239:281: -0.29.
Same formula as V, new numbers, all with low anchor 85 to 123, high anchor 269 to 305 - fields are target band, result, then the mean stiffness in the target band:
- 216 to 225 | 0.43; 49.7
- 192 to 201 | 0.00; 76.2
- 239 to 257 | -0.08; 76.5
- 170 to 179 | -0.02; 80.2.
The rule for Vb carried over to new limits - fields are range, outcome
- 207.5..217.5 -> 54.2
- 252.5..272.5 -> 77.9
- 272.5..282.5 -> 74.7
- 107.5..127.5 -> 83.4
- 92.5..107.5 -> 86.4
